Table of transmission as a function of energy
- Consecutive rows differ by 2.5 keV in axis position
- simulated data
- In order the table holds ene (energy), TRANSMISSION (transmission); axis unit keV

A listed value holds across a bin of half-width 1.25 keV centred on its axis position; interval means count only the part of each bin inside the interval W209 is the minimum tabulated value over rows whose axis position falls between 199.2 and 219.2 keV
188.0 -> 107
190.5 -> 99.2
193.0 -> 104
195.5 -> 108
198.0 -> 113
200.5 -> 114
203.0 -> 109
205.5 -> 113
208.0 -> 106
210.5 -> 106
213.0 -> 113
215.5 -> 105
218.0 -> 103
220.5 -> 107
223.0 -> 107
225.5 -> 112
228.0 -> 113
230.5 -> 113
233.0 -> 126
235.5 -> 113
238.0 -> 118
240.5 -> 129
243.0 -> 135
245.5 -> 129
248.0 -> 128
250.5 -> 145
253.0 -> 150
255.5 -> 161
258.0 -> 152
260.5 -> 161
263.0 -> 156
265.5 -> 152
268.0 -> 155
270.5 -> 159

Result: 103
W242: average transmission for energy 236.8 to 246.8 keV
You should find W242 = 128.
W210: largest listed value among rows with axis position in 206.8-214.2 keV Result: 113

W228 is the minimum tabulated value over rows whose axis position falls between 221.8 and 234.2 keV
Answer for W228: 107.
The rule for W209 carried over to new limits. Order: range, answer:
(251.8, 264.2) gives 150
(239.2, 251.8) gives 128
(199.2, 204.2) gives 109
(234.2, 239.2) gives 113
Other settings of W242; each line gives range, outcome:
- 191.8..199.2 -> 108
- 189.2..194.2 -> 102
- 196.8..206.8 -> 112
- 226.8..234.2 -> 117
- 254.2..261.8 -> 158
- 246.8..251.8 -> 137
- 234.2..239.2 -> 116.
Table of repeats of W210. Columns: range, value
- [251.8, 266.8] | 161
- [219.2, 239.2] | 126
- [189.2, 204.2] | 114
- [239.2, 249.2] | 135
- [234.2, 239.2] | 118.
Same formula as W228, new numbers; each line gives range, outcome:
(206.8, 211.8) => 106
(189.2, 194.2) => 99.2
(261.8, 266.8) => 152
